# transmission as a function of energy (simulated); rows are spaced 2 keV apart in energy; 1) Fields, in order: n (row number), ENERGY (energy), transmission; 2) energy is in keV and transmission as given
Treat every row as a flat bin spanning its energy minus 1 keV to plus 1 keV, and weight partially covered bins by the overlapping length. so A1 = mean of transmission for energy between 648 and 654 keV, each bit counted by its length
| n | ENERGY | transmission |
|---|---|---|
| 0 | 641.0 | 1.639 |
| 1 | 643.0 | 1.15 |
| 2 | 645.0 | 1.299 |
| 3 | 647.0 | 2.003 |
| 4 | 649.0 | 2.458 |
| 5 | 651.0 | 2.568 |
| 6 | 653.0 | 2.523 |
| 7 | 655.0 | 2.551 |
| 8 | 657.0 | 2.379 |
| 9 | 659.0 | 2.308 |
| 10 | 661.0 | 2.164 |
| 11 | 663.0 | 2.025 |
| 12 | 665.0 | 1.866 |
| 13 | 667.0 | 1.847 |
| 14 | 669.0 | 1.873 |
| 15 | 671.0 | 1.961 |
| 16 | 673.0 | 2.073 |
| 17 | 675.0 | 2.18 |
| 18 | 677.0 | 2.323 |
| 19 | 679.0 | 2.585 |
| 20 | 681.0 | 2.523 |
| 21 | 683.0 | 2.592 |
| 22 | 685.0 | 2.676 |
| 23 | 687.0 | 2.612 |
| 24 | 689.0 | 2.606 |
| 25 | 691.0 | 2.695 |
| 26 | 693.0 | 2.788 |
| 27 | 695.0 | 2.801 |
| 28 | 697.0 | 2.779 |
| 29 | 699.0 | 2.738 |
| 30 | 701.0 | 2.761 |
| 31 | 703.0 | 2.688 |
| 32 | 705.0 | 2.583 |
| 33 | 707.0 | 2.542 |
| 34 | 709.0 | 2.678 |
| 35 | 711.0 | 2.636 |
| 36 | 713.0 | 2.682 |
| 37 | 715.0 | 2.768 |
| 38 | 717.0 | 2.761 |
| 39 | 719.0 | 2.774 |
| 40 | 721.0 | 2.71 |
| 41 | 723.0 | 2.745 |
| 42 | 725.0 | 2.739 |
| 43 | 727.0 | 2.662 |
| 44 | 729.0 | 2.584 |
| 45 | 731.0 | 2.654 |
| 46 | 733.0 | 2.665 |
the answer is 2.52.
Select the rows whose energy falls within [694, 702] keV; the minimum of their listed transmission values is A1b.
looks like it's 2.738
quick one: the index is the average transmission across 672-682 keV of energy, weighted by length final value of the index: 2.34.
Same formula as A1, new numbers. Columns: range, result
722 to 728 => 2.72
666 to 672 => 1.89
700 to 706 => 2.68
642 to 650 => 1.73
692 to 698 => 2.79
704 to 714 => 2.62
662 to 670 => 1.9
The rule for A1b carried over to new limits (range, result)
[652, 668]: 1.847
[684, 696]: 2.606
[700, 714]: 2.542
